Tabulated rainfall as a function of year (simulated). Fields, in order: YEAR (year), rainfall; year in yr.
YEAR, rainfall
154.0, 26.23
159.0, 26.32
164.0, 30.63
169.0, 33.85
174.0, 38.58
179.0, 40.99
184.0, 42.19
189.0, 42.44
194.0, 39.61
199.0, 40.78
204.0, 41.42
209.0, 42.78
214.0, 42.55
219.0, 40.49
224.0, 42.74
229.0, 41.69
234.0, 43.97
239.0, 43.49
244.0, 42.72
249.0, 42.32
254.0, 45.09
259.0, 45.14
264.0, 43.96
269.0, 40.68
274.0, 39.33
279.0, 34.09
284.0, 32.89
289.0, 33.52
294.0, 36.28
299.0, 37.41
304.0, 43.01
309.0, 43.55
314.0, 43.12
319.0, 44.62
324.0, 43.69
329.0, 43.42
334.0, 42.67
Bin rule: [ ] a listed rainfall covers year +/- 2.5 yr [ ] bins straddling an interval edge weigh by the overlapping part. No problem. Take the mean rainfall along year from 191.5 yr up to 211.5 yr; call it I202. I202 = 41.1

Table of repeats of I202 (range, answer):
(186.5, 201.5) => 40.9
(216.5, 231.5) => 41.6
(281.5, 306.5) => 36.6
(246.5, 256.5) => 43.7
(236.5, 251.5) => 42.8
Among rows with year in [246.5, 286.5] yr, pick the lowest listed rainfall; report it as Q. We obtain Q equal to 32.89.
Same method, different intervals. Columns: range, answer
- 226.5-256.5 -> 41.69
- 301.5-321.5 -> 43.01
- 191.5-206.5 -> 39.61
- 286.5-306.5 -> 33.52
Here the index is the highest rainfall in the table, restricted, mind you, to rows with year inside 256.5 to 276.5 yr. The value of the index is 45.14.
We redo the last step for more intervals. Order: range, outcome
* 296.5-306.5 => 43.01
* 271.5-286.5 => 39.33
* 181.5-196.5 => 42.44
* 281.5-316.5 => 43.55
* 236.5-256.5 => 45.09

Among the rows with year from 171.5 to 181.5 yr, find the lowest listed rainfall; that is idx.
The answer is 38.58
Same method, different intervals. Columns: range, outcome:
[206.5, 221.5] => 40.49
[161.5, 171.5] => 30.63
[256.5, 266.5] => 43.96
